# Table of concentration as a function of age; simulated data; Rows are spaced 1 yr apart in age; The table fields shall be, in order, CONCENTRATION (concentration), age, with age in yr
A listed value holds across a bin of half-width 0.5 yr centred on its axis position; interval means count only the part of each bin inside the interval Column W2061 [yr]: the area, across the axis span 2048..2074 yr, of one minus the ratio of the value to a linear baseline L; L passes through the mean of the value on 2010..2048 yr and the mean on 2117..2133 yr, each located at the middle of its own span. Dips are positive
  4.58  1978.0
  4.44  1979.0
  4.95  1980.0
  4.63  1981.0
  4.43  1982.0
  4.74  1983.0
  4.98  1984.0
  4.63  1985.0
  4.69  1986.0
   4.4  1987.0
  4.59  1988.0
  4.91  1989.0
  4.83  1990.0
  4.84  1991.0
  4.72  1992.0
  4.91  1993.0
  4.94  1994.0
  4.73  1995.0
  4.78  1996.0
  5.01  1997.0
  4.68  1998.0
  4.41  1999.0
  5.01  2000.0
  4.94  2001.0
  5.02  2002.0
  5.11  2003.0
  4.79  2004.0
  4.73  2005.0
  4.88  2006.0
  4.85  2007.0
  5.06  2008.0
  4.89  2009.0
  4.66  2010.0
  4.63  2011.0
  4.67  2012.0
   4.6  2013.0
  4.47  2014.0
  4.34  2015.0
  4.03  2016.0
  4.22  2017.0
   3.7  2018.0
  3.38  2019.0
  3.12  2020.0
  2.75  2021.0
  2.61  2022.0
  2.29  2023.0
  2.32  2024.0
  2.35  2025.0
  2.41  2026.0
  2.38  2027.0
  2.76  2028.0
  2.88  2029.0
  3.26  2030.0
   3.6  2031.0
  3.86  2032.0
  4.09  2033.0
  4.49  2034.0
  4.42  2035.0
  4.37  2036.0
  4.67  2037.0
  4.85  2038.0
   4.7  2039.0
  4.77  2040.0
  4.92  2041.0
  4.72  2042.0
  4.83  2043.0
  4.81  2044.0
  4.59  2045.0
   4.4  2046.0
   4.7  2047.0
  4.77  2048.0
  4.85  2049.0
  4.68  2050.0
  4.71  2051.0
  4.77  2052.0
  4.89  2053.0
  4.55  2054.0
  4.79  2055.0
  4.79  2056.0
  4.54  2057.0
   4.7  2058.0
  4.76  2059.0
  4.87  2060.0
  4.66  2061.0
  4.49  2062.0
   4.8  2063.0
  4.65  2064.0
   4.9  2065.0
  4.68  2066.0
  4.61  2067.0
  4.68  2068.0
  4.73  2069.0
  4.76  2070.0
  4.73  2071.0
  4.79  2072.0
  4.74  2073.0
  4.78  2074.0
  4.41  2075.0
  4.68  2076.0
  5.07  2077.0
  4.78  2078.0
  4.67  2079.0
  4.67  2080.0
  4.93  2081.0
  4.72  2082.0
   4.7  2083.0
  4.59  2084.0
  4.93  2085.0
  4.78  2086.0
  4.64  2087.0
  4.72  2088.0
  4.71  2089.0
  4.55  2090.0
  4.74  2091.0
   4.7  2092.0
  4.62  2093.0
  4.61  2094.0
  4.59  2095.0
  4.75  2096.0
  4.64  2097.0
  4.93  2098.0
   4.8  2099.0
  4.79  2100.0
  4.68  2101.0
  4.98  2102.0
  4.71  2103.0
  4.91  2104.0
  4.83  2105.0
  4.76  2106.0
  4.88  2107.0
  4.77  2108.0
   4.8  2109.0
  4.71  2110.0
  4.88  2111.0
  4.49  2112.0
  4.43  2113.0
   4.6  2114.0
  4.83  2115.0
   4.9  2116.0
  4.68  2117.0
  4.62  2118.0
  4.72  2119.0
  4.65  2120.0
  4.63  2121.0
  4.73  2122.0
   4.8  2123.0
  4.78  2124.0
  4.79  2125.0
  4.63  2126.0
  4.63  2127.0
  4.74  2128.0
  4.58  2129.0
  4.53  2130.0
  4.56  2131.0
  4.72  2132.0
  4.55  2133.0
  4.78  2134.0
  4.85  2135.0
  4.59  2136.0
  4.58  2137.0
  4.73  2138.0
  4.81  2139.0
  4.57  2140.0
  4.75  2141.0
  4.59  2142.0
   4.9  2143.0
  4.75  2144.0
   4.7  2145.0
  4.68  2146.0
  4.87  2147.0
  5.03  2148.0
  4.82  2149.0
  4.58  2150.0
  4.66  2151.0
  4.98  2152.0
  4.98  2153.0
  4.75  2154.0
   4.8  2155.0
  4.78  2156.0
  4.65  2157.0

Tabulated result -3.5 yr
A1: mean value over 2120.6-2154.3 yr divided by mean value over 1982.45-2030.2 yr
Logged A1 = 1.12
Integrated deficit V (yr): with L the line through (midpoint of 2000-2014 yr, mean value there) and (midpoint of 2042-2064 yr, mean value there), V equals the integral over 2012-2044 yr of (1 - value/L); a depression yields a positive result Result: 6.7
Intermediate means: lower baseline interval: 4.83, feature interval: 3.78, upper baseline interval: 4.71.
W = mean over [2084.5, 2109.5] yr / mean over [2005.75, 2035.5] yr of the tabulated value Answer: 1.3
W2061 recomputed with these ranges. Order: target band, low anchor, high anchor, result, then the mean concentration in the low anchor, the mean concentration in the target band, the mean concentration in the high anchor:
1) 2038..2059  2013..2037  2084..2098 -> -4.54 yr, 3.45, 4.73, 4.7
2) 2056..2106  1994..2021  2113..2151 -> -1.00 yr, 4.54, 4.73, 4.71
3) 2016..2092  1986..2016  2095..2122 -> 6.62 yr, 4.76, 4.34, 4.74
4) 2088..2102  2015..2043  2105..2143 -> -1.06 yr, 3.66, 4.71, 4.7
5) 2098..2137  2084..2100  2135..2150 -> 0.05 yr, 4.71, 4.72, 4.74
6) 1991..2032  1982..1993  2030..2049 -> 4.91 yr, 4.73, 4.08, 4.51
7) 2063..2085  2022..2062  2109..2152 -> -1.82 yr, 4.18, 4.73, 4.7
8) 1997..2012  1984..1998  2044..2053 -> -0.24 yr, 4.77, 4.83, 4.7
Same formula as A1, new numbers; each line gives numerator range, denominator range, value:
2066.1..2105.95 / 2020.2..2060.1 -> 1.16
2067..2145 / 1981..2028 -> 1.10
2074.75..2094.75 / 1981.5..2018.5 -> 1.00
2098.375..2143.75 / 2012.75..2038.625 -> 1.33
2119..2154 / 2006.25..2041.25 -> 1.22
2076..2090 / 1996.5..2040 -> 1.17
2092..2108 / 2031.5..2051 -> 1.03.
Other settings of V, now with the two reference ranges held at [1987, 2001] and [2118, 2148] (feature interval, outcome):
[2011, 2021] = 1.6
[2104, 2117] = -0.1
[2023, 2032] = 3.7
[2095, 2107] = -0.2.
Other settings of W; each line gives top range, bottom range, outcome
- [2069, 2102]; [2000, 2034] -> 1.21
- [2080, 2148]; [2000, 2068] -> 1.10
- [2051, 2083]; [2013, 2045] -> 1.25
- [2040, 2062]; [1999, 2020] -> 1.04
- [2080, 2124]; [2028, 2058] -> 1.06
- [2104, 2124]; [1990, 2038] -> 1.14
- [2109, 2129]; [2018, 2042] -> 1.32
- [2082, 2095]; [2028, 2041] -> 1.13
